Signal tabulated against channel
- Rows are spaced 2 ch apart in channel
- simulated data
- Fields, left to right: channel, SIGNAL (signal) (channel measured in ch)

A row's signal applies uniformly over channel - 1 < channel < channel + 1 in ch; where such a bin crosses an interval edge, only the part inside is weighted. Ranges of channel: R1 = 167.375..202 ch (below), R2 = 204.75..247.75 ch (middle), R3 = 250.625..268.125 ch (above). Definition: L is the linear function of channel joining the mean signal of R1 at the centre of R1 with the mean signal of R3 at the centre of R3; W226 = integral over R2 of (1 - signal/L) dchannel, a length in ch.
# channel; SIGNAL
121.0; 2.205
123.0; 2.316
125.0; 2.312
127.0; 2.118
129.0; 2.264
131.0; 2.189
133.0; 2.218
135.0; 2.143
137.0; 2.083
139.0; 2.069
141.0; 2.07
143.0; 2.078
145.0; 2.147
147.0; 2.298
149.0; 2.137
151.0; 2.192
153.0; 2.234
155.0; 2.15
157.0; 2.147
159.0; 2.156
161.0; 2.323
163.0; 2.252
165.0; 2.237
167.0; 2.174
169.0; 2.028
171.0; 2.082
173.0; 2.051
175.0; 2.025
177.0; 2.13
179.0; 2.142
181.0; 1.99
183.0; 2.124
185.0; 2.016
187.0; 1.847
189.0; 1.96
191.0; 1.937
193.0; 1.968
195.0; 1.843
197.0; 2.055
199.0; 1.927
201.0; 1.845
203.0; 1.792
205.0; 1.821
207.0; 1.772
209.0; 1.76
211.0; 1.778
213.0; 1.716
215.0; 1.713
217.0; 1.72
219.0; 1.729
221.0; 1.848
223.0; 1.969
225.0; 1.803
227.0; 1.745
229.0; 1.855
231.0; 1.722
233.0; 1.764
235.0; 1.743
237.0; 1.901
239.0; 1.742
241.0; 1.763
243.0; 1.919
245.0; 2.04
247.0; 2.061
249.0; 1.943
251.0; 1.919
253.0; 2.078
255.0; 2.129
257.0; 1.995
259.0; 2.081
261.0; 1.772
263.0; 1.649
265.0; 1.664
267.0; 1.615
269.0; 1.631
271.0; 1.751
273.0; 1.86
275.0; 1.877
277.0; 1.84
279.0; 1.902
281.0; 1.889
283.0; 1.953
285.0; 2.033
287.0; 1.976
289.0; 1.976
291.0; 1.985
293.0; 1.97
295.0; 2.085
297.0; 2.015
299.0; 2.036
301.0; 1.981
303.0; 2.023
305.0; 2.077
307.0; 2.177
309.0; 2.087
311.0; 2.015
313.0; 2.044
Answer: 2.6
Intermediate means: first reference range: 2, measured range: 1.81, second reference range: 1.87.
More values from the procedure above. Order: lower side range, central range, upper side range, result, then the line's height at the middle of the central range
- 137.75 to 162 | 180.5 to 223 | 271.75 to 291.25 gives 4.22 ch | 2.07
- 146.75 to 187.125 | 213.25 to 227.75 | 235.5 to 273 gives 1.35 ch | 1.97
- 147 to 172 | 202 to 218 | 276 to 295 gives 2.54 ch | 2.09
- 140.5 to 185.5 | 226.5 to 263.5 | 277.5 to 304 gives 2.70 ch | 2.04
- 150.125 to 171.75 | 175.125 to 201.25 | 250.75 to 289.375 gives 1.45 ch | 2.1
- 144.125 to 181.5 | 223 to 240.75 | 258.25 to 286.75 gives 1.39 ch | 1.95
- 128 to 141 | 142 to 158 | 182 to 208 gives -0.61 ch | 2.09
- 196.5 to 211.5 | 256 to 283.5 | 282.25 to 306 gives 2.05 ch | 1.96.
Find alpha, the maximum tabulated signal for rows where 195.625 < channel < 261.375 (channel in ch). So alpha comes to 2.129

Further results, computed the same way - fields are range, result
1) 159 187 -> 2.323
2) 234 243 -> 1.919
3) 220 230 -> 1.969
